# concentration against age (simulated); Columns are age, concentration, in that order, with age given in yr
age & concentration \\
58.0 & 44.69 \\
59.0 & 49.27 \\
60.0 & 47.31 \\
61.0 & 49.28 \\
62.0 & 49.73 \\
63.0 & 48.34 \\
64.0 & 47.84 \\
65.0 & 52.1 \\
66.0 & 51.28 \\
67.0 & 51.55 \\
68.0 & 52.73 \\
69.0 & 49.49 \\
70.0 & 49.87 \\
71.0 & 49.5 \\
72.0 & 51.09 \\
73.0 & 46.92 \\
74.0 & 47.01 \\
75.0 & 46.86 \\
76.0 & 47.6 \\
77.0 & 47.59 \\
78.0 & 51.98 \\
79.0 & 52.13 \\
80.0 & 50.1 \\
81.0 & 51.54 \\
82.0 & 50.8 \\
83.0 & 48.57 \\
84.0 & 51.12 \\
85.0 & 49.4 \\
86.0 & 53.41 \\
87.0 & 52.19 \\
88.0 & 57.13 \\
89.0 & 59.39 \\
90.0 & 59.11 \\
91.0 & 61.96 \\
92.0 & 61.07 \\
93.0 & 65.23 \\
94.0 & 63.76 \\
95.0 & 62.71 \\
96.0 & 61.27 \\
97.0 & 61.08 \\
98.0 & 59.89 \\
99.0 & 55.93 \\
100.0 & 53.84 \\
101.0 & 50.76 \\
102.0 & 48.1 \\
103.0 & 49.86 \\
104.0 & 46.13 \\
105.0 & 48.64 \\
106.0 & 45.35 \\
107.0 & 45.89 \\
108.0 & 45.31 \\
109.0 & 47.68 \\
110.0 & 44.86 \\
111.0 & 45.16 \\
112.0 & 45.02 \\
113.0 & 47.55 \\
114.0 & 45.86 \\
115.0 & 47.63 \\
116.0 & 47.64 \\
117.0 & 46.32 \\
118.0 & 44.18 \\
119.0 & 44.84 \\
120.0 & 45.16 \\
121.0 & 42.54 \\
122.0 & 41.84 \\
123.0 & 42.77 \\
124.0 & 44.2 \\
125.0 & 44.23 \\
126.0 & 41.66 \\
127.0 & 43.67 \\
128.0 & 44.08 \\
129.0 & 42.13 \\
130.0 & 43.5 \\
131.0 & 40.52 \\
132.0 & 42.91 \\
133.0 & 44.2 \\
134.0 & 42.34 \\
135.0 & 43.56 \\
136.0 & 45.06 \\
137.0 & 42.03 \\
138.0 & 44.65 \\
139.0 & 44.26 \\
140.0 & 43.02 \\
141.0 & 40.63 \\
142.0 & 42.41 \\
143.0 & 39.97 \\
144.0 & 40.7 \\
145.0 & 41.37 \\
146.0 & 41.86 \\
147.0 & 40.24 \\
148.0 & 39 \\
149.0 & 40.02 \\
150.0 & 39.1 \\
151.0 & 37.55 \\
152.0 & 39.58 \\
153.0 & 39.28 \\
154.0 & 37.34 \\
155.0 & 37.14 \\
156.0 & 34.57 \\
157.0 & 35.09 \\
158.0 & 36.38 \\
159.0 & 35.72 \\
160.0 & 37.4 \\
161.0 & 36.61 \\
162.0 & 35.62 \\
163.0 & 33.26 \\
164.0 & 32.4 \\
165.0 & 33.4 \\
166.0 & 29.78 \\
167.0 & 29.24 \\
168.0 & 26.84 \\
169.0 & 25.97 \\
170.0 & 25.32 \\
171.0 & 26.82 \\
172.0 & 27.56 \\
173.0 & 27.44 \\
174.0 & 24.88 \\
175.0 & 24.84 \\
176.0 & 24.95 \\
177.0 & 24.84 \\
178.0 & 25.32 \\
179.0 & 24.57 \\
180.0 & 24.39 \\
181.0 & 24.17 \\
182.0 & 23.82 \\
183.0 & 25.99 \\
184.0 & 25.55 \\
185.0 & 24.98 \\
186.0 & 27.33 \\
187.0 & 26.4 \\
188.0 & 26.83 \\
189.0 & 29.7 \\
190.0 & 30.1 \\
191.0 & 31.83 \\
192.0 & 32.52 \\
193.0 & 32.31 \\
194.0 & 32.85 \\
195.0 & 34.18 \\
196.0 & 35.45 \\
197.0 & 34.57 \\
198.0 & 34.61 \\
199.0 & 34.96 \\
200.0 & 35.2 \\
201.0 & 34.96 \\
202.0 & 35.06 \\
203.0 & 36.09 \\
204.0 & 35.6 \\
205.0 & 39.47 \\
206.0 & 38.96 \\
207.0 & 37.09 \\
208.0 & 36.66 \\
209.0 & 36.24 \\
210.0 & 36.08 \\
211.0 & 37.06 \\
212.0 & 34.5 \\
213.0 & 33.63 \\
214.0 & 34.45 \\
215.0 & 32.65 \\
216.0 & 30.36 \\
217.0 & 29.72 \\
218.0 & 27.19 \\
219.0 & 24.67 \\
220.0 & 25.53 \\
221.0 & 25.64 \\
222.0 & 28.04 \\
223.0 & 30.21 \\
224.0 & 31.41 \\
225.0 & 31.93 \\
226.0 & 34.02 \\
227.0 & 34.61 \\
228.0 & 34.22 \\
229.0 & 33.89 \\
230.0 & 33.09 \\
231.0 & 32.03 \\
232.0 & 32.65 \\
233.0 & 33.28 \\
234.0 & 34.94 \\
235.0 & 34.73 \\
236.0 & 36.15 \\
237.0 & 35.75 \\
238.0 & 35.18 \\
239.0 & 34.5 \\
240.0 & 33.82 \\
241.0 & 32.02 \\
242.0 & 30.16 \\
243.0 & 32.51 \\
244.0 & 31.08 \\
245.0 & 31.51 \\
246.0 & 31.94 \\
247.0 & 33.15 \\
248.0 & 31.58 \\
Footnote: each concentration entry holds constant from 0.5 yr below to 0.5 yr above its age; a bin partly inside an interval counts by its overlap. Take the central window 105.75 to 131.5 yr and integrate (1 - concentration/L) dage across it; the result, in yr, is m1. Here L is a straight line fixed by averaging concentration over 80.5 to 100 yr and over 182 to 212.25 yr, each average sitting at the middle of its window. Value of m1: 3.1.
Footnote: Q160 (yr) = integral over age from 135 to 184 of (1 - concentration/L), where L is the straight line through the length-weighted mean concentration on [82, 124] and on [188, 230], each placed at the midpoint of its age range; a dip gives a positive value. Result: 9.1 yr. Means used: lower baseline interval 51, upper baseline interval 33.1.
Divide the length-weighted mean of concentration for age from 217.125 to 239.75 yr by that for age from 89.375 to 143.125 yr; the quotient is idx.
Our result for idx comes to 0.67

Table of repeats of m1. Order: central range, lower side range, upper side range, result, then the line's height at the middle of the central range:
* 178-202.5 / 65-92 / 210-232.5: 3.9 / 35.9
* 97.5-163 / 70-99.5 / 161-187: -4.7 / 40.5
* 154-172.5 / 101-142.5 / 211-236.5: 3.4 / 39.4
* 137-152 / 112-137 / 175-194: -1.0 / 38.4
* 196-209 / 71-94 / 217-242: -0.1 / 35.8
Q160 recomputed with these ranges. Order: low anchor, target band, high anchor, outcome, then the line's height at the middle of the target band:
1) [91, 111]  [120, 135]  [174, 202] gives 1.0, 46.1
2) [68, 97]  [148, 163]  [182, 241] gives 1.6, 41.7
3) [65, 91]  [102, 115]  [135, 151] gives 0.1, 46.8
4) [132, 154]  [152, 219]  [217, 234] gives 7.8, 36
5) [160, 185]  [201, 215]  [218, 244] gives -2.6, 30.4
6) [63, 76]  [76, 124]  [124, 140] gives -4.6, 46.5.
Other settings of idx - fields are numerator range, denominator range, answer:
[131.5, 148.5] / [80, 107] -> 0.77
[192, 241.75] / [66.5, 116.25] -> 0.65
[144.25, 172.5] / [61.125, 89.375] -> 0.69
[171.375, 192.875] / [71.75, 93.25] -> 0.51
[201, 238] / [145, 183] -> 1.04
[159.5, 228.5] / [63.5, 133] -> 0.62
